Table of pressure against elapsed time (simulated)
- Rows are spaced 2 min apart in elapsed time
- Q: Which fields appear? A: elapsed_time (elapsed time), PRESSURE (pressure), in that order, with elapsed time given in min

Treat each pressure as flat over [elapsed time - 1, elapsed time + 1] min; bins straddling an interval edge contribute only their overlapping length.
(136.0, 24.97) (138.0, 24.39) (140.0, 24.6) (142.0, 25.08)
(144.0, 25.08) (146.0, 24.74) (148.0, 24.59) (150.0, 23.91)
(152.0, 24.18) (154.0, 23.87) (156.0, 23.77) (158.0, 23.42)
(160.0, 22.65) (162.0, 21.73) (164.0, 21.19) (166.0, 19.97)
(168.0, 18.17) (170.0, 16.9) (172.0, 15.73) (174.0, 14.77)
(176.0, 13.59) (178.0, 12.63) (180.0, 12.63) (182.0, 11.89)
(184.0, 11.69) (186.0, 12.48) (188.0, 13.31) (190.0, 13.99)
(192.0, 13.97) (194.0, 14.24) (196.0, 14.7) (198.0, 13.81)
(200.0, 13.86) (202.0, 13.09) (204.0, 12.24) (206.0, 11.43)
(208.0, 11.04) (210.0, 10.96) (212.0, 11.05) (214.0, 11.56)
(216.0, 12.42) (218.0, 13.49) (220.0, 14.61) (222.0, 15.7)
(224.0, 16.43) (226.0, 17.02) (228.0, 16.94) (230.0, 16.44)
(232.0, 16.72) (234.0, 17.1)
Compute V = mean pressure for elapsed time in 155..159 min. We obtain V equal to 23.6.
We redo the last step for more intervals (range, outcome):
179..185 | 12.1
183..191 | 12.9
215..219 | 13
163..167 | 20.6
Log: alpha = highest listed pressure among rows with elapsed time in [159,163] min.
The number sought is 22.65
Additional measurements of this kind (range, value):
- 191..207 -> 14.7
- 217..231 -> 17.02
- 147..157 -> 24.59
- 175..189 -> 13.59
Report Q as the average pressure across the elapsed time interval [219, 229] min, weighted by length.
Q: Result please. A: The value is 16.1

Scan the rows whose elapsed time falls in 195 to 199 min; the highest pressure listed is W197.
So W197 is 14.7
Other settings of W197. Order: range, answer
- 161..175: 21.73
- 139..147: 25.08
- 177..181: 12.63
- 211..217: 12.42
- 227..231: 16.94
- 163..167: 21.19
